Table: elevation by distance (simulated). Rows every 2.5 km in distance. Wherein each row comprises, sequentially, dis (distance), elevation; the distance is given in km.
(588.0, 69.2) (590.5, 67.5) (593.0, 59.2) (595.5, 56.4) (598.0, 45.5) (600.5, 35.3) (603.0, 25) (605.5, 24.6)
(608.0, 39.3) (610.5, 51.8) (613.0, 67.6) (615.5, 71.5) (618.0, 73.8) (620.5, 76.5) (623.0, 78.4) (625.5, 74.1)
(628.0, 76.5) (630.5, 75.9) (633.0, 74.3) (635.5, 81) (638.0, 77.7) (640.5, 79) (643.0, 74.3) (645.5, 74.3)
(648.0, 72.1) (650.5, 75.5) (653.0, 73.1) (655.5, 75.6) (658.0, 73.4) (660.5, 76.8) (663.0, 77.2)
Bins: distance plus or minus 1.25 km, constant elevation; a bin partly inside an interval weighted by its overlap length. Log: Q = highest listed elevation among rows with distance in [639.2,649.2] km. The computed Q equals 79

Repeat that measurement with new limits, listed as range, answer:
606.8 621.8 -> 76.5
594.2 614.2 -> 67.6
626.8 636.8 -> 81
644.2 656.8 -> 75.6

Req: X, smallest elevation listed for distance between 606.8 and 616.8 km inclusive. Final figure 39.3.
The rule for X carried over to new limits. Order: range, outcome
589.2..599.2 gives 45.5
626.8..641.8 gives 74.3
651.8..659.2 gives 73.1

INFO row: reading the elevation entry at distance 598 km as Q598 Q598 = 45.5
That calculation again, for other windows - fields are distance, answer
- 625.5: 74.1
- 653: 73.1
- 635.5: 81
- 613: 67.6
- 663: 77.2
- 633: 74.3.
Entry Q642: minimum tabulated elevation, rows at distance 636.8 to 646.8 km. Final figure 74.3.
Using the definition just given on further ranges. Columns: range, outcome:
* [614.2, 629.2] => 71.5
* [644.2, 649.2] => 72.1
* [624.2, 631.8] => 74.1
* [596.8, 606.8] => 24.6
